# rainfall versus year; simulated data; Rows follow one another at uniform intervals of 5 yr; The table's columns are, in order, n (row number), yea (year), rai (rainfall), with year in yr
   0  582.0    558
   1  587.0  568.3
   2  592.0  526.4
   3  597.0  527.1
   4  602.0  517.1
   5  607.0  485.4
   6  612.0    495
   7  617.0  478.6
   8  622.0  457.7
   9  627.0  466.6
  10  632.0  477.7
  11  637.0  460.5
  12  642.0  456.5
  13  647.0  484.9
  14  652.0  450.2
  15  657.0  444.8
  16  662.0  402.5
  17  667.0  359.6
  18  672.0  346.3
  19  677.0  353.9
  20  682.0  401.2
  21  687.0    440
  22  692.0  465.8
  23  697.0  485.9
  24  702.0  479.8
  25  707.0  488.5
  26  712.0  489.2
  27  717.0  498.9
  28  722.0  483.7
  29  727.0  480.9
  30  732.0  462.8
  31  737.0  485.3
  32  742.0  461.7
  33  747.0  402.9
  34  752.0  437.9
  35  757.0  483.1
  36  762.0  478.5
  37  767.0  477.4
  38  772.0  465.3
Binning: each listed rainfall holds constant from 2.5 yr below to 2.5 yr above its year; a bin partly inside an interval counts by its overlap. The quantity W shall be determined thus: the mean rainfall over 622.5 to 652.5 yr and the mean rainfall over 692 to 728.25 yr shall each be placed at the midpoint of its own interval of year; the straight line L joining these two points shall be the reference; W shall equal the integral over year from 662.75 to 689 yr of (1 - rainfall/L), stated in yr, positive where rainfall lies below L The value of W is 5.3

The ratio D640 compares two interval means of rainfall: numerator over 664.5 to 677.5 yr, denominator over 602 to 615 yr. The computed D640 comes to 0.71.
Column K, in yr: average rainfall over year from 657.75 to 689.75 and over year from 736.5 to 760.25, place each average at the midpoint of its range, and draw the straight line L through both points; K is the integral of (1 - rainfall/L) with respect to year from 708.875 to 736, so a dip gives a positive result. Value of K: -3.4 yr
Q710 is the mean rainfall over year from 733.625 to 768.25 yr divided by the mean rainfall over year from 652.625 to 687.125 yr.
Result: 1.2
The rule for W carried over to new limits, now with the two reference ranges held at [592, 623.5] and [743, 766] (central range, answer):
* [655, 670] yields 2.6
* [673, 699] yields 2.7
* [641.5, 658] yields 0.8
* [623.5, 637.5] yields 0.6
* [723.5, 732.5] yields -0.3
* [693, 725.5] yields -1.4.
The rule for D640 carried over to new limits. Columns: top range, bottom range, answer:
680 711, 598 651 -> 0.97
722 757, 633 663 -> 1.01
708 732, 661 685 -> 1.30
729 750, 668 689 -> 1.19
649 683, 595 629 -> 0.81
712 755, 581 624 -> 0.91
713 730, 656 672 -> 1.25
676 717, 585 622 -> 0.90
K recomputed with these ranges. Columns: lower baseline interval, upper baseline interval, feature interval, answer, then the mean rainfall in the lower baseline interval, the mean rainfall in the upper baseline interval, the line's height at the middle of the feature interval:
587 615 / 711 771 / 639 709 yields 8.32 yr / 515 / 470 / 491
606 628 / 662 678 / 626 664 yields -3.71 yr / 477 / 361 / 416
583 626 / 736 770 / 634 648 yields 0.84 yr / 507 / 460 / 496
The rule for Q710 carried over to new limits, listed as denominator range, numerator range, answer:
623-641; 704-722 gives 1.05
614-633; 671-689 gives 0.82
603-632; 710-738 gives 1.01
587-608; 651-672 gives 0.77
